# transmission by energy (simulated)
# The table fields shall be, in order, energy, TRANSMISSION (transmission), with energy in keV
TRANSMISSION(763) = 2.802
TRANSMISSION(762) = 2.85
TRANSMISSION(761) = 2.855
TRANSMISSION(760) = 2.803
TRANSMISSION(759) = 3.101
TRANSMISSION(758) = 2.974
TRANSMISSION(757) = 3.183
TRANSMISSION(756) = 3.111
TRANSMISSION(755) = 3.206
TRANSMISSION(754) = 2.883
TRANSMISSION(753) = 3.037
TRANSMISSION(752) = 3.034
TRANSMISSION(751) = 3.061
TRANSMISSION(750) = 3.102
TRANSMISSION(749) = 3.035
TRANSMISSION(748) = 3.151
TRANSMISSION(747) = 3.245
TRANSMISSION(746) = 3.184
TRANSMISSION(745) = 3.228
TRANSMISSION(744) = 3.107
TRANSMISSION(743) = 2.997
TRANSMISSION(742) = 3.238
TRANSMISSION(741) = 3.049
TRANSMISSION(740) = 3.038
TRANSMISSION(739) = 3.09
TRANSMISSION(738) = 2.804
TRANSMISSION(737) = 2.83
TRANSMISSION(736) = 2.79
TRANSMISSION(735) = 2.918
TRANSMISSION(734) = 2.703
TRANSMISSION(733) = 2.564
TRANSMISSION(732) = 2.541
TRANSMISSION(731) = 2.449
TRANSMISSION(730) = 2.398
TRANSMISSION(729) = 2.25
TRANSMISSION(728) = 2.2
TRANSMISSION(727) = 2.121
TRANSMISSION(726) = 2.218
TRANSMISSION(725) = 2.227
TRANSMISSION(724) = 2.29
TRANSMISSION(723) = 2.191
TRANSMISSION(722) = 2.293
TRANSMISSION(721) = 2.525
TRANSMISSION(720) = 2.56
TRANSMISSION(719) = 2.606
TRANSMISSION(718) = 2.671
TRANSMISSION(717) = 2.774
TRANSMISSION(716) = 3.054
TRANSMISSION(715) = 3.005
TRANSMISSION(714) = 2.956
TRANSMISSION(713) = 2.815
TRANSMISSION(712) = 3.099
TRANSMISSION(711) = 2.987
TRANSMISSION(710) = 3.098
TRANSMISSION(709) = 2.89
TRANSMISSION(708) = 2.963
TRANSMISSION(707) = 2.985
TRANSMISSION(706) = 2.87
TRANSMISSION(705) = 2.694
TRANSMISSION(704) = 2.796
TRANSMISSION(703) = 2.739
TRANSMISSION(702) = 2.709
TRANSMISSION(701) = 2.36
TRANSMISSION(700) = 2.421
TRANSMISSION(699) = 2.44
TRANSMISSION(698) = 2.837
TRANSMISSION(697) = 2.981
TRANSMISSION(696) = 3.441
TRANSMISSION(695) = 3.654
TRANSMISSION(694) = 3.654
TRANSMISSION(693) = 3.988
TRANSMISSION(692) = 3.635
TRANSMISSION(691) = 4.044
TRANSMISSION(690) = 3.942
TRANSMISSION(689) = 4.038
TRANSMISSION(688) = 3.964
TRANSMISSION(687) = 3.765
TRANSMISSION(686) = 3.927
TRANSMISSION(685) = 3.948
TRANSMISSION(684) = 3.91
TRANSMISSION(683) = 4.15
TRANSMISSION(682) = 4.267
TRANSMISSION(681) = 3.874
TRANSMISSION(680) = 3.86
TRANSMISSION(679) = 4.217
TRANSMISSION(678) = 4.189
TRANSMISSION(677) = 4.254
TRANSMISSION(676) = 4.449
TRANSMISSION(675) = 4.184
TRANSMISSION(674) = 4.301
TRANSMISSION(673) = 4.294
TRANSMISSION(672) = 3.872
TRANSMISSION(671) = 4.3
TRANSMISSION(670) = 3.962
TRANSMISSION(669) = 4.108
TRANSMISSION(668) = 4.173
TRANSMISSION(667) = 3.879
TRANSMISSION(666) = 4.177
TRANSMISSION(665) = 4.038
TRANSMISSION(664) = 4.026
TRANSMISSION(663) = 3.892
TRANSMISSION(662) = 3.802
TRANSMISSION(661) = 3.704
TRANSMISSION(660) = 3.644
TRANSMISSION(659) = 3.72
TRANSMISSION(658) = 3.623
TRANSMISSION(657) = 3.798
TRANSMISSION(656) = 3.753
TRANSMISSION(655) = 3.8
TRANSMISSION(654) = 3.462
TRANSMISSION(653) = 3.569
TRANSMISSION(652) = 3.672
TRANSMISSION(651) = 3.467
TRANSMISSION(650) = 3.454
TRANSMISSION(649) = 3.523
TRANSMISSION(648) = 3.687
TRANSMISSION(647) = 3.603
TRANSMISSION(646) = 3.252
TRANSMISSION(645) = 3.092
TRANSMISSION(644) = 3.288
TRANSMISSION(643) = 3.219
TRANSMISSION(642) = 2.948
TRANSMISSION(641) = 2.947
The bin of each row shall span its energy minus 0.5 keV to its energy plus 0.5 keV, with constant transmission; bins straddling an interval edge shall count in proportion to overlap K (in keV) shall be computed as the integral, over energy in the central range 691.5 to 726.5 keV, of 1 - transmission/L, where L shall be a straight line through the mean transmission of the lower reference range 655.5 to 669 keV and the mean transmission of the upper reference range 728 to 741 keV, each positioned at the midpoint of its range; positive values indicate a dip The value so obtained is 3.1 keV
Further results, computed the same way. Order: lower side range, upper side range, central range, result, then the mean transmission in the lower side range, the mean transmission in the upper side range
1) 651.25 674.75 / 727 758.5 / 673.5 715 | 0.67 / 3.89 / 2.9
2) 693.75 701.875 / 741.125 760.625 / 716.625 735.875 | 3.61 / 2.94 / 3.09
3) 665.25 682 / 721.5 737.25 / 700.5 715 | 1.03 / 4.13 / 2.43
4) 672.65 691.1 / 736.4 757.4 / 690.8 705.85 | 3.01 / 4.08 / 3.07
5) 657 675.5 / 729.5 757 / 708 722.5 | 2.25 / 3.98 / 2.96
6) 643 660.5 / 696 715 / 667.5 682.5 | -4.25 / 3.54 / 2.83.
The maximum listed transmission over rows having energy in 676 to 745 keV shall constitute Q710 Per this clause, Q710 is 4.449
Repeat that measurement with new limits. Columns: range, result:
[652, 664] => 4.026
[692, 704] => 3.988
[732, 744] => 3.238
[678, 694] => 4.267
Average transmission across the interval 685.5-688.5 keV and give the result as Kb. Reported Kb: 3.89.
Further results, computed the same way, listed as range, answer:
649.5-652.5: 3.53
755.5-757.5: 3.15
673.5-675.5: 4.24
